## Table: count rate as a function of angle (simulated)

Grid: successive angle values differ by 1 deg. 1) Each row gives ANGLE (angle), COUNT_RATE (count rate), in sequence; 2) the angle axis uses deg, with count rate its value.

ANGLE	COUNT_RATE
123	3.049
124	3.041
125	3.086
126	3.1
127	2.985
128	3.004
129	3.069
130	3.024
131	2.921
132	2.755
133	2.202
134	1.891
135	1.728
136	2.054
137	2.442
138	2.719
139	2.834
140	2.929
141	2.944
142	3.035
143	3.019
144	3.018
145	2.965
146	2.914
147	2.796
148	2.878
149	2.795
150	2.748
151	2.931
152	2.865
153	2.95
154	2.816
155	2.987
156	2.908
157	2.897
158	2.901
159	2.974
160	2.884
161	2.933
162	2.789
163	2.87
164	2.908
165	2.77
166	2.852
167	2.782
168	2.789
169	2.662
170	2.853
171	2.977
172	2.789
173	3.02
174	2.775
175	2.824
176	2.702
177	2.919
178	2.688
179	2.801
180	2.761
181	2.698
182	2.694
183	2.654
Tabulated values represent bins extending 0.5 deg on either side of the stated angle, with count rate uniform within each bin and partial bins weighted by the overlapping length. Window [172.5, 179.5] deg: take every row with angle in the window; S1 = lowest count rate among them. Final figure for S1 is 2.688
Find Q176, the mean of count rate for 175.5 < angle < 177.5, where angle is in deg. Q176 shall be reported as 2.81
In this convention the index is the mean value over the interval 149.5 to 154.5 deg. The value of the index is 2.86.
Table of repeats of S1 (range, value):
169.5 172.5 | 2.789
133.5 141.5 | 1.728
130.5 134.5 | 1.891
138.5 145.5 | 2.834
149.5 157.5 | 2.748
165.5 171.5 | 2.662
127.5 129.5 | 3.004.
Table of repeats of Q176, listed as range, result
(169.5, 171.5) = 2.92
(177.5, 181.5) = 2.74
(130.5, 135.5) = 2.3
